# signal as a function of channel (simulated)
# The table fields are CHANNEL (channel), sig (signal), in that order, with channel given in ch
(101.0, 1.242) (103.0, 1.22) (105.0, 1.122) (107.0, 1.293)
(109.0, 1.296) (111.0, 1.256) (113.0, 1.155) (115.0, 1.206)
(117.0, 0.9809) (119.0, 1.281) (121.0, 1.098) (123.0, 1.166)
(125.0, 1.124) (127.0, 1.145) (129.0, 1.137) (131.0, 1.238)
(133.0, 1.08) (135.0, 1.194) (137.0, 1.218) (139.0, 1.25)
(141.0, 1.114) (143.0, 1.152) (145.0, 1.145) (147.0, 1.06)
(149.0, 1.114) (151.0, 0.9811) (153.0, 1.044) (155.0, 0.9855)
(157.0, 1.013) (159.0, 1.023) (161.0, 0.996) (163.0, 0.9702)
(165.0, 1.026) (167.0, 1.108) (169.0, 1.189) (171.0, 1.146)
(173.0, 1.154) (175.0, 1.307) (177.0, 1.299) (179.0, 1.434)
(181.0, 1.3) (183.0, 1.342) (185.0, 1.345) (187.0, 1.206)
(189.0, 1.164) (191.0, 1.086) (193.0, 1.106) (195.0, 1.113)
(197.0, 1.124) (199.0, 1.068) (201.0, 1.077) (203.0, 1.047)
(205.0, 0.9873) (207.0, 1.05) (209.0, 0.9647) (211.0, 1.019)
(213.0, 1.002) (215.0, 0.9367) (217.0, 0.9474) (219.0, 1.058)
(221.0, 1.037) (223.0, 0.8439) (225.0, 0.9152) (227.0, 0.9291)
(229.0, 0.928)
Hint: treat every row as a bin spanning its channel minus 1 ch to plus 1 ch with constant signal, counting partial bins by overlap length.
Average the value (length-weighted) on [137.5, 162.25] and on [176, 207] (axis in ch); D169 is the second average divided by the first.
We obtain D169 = 1.1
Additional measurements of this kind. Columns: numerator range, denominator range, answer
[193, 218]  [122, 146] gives 0.89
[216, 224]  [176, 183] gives 0.72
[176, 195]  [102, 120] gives 1.04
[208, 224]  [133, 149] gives 0.85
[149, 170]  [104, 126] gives 0.88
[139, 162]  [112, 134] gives 0.93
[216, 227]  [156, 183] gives 0.83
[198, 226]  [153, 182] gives 0.88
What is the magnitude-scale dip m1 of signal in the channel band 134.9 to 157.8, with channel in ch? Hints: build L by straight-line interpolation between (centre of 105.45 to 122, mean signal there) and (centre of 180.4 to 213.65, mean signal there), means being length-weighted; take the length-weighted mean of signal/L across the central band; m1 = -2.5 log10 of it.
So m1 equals 0.06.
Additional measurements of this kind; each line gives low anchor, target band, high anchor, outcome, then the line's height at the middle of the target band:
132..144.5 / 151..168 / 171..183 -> 0.21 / 1.23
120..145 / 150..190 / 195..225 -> -0.06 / 1.09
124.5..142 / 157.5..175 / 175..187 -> 0.18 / 1.28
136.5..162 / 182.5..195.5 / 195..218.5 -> -0.15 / 1.04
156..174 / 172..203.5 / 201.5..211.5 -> -0.15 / 1.04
